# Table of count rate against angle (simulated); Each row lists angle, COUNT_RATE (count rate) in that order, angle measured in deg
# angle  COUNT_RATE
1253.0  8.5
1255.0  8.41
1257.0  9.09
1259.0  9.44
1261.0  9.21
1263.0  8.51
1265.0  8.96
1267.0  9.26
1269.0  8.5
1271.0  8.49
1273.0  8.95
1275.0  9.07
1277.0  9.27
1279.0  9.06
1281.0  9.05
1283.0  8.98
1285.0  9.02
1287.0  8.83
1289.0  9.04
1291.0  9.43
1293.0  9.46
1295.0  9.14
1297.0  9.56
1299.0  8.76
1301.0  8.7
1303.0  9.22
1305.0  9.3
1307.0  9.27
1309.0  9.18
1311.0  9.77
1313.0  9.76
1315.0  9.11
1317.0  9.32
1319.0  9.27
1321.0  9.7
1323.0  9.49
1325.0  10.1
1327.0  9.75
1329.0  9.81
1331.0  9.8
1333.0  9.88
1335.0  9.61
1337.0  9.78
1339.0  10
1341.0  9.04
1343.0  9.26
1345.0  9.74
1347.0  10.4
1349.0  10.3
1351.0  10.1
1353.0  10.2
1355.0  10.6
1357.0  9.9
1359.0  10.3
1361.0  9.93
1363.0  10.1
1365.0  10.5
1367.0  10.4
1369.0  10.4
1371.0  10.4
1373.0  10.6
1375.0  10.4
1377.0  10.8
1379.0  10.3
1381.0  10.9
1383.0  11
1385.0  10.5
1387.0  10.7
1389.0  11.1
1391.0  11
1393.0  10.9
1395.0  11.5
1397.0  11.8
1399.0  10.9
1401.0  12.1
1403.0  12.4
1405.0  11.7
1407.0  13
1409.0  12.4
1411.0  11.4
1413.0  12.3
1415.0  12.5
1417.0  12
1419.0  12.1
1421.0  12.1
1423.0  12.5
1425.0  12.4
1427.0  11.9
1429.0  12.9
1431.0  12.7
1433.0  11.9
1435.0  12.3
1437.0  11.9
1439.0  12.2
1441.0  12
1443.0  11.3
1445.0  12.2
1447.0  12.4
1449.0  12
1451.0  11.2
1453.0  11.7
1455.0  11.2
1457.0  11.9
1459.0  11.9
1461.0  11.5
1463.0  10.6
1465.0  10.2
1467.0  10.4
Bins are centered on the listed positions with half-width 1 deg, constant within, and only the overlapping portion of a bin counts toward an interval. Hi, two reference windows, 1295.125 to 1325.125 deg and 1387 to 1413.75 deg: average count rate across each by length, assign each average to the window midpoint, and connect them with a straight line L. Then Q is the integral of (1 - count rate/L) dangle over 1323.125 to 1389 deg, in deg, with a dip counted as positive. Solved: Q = 2.2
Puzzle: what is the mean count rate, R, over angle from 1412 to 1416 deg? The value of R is 12.4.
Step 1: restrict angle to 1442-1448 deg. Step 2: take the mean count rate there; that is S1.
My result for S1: 12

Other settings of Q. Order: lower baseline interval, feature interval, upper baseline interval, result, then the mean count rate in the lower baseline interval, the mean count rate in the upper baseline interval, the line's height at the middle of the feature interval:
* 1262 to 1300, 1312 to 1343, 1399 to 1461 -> 1.1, 9.02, 12.1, 9.97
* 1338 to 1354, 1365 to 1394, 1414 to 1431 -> 0.7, 9.88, 12.3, 11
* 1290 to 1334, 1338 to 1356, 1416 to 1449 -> 0.5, 9.44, 12.2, 10.2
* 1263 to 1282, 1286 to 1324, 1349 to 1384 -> 0.6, 8.93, 10.4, 9.44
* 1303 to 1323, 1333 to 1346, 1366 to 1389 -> 0.4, 9.4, 10.6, 9.9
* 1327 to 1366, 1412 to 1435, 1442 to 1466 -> -2.6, 9.96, 11.5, 11.1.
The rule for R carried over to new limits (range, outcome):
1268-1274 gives 8.65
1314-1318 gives 9.21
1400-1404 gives 12.2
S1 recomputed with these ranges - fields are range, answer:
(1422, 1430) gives 12.4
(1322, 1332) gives 9.79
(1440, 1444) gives 11.7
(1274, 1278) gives 9.17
